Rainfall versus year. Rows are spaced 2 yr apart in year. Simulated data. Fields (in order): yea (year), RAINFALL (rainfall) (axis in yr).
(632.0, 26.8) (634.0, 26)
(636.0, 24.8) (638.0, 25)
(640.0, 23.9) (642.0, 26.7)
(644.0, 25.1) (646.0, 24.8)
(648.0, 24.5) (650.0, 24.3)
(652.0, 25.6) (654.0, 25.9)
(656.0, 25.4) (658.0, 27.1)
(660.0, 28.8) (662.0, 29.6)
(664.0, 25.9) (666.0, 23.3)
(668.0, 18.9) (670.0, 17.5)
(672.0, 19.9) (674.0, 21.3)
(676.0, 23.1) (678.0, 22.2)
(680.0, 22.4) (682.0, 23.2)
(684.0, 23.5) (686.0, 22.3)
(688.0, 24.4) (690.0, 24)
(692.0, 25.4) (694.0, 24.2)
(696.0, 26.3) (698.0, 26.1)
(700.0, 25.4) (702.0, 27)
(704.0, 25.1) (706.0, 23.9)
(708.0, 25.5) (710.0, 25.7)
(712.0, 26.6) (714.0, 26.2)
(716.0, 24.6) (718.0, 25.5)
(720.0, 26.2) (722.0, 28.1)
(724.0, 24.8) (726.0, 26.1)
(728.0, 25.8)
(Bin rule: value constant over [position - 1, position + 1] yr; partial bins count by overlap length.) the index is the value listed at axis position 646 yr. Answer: 24.8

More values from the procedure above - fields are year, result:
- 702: 27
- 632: 26.8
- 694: 24.2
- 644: 25.1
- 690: 24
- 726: 26.1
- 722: 28.1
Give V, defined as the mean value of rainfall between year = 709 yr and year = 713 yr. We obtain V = 26.1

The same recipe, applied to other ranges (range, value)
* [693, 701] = 25.5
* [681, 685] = 23.4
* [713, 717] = 25.4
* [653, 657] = 25.6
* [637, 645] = 25.2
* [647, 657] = 25.1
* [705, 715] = 25.6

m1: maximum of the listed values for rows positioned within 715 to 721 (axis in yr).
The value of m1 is 26.2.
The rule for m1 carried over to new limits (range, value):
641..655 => 26.7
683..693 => 25.4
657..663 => 29.6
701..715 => 27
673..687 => 23.5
